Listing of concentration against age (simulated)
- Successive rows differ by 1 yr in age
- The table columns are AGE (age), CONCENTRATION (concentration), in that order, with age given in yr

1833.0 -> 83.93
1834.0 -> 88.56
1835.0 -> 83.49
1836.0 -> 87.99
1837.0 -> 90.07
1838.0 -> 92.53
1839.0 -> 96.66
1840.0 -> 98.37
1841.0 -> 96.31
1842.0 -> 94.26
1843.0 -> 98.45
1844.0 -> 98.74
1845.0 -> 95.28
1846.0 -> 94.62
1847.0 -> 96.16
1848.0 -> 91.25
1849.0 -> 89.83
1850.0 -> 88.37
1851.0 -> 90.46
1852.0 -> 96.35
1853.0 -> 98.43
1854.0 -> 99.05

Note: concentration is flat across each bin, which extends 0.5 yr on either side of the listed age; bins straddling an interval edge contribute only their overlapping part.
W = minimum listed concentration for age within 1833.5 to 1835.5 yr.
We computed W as 83.49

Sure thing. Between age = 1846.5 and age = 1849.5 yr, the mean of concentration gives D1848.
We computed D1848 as 92.4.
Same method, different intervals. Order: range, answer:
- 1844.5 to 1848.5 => 94.3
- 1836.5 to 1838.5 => 91.3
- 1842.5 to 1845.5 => 97.5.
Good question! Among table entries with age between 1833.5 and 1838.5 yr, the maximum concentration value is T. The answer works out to 92.53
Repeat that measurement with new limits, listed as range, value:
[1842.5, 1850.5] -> 98.74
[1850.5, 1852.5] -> 96.35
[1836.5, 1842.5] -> 98.37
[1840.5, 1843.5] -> 98.45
